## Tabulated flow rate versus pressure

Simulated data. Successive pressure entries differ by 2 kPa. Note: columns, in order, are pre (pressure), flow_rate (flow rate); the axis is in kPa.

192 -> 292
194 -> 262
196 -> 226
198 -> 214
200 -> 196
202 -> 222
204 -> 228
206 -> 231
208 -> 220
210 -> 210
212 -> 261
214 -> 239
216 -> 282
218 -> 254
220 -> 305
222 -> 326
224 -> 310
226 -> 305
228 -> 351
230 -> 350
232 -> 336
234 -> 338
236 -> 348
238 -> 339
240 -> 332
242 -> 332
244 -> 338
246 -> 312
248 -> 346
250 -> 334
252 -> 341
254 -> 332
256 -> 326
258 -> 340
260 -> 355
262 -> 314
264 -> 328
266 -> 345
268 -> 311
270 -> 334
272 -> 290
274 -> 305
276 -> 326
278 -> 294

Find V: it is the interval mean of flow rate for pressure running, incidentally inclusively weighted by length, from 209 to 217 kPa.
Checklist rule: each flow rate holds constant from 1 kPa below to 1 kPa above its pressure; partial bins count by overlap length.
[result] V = 248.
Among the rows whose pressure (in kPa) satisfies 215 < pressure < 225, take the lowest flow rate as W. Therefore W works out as 254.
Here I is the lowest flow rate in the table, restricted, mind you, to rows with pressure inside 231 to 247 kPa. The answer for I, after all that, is 312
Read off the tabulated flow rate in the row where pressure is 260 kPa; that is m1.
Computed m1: 355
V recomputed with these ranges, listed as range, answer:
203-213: 230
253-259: 333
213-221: 270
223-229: 322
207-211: 215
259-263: 334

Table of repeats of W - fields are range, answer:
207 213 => 210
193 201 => 196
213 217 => 239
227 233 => 336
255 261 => 326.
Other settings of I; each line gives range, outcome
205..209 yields 220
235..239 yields 339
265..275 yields 290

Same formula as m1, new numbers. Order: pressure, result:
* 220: 305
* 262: 314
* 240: 332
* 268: 311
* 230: 350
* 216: 282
